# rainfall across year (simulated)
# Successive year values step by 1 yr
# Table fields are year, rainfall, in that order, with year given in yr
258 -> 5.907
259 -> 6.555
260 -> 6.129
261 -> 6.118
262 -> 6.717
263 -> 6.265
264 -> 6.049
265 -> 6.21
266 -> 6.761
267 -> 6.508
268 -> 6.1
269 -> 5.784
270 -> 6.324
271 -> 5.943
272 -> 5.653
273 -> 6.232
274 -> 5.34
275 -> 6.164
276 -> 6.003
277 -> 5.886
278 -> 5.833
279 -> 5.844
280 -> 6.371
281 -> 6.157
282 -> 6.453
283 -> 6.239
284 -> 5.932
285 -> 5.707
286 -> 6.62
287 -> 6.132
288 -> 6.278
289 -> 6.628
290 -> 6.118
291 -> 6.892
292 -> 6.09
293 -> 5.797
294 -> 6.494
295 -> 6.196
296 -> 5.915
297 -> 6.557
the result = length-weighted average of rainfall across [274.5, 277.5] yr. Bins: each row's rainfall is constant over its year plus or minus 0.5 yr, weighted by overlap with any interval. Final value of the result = 6.02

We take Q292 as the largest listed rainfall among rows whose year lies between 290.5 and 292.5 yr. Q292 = 6.892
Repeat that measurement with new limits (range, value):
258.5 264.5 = 6.717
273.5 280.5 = 6.371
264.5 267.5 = 6.761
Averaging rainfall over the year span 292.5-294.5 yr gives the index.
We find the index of 6.15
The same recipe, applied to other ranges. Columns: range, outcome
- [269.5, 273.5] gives 6.04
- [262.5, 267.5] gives 6.36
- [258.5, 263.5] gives 6.36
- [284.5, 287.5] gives 6.15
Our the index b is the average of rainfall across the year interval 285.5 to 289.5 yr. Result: 6.41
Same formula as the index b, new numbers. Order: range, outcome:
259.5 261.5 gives 6.12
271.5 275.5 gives 5.85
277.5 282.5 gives 6.13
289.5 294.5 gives 6.28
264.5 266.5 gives 6.49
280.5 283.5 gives 6.28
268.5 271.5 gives 6.02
